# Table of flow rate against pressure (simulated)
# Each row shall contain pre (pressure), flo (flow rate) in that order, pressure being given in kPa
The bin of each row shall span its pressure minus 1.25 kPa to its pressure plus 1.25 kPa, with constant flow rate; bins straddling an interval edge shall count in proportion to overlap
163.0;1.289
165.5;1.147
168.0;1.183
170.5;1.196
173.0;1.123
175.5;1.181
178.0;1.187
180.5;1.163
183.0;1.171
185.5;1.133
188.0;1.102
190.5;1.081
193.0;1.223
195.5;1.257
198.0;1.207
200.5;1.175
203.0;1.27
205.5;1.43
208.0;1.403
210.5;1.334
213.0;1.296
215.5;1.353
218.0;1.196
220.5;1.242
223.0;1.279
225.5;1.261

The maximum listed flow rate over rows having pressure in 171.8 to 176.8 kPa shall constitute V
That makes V 1.181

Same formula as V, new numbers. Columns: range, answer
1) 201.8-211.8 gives 1.43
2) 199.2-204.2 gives 1.27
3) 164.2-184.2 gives 1.196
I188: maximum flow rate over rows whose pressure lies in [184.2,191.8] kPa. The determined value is 1.133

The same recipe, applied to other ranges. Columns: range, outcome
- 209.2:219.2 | 1.353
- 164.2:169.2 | 1.183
